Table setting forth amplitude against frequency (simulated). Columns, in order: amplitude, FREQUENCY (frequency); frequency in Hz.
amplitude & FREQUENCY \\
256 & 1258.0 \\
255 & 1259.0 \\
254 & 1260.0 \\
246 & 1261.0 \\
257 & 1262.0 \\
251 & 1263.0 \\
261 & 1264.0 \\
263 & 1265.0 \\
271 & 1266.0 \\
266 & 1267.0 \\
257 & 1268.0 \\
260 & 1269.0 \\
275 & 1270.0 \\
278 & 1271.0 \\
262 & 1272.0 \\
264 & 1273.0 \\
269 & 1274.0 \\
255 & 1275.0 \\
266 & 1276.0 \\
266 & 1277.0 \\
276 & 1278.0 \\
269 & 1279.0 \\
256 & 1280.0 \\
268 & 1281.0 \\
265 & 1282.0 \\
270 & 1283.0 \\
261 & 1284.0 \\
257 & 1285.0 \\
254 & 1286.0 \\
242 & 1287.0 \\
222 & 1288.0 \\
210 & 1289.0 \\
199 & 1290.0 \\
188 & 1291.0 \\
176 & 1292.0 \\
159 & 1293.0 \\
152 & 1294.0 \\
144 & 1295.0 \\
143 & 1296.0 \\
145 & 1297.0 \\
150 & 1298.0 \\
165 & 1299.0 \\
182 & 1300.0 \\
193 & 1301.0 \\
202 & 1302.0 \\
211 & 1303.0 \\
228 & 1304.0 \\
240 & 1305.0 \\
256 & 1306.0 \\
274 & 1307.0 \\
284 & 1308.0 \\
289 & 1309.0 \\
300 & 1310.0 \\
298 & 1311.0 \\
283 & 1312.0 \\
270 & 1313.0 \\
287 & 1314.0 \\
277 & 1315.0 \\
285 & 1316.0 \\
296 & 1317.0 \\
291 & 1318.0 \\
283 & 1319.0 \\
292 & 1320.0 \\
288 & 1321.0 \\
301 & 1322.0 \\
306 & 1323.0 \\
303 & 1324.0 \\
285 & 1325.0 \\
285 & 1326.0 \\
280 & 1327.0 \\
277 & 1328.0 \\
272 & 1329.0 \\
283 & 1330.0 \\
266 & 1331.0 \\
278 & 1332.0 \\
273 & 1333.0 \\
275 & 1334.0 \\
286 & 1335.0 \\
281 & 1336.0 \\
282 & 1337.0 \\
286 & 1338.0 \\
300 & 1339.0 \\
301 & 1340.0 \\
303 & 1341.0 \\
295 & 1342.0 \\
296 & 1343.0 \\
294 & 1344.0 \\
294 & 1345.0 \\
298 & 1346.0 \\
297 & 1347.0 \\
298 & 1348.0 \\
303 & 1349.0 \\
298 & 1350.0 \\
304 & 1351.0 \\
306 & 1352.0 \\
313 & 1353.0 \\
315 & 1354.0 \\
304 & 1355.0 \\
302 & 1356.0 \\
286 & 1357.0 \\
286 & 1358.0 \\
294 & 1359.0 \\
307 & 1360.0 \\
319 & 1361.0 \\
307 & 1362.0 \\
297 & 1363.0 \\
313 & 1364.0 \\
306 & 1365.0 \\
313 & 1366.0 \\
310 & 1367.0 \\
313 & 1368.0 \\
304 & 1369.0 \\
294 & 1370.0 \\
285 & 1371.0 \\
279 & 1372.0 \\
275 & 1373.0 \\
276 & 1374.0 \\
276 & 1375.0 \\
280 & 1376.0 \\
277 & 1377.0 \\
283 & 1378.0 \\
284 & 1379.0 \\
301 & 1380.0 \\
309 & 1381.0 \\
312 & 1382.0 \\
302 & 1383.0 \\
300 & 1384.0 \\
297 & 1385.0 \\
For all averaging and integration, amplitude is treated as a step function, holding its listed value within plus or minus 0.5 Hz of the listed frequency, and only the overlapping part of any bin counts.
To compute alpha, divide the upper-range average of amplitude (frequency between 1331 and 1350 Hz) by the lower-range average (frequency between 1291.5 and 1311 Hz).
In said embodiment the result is 1.40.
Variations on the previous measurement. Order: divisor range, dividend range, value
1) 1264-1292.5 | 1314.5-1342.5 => 1.14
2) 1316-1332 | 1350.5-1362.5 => 1.06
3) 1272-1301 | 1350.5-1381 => 1.35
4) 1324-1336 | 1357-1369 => 1.09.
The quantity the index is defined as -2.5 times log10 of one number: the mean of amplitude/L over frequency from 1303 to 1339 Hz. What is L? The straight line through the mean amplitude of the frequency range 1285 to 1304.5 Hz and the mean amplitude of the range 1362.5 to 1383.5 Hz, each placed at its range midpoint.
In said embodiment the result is -0.24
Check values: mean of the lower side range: 189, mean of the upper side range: 295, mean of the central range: 280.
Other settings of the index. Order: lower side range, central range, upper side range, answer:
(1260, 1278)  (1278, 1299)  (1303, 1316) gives 0.250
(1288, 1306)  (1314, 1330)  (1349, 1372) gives -0.239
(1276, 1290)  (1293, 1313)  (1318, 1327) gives 0.251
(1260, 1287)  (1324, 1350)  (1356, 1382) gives -0.013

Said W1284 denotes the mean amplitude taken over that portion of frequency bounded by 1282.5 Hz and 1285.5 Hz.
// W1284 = 263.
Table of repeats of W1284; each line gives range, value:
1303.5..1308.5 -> 256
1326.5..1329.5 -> 276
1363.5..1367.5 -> 310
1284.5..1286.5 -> 256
